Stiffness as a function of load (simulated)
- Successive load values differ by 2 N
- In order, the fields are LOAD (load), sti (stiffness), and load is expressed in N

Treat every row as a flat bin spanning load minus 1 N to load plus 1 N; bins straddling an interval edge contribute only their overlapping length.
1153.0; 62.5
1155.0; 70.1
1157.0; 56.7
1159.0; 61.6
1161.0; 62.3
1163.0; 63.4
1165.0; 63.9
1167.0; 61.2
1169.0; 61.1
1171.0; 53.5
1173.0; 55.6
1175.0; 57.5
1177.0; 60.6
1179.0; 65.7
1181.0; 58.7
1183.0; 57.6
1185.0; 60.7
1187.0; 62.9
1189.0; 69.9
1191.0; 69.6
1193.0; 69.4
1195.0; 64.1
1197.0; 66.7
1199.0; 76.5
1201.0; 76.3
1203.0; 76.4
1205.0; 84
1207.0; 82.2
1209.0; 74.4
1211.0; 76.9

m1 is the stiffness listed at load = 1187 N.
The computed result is 62.9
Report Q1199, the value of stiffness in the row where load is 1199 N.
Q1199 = 76.5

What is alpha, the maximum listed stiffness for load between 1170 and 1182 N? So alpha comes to 65.7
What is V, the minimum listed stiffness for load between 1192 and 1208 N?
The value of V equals 64.1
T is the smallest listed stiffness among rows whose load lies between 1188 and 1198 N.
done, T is 64.1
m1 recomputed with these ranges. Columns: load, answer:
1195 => 64.1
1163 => 63.4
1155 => 70.1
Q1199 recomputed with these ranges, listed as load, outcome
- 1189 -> 69.9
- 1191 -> 69.6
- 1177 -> 60.6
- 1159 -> 61.6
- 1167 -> 61.2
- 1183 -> 57.6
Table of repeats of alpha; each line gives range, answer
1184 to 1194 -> 69.9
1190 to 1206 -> 84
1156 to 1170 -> 63.9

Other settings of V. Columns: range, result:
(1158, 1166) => 61.6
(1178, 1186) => 57.6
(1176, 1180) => 60.6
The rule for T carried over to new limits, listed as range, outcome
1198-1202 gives 76.3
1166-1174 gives 53.5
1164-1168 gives 61.2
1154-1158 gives 56.7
